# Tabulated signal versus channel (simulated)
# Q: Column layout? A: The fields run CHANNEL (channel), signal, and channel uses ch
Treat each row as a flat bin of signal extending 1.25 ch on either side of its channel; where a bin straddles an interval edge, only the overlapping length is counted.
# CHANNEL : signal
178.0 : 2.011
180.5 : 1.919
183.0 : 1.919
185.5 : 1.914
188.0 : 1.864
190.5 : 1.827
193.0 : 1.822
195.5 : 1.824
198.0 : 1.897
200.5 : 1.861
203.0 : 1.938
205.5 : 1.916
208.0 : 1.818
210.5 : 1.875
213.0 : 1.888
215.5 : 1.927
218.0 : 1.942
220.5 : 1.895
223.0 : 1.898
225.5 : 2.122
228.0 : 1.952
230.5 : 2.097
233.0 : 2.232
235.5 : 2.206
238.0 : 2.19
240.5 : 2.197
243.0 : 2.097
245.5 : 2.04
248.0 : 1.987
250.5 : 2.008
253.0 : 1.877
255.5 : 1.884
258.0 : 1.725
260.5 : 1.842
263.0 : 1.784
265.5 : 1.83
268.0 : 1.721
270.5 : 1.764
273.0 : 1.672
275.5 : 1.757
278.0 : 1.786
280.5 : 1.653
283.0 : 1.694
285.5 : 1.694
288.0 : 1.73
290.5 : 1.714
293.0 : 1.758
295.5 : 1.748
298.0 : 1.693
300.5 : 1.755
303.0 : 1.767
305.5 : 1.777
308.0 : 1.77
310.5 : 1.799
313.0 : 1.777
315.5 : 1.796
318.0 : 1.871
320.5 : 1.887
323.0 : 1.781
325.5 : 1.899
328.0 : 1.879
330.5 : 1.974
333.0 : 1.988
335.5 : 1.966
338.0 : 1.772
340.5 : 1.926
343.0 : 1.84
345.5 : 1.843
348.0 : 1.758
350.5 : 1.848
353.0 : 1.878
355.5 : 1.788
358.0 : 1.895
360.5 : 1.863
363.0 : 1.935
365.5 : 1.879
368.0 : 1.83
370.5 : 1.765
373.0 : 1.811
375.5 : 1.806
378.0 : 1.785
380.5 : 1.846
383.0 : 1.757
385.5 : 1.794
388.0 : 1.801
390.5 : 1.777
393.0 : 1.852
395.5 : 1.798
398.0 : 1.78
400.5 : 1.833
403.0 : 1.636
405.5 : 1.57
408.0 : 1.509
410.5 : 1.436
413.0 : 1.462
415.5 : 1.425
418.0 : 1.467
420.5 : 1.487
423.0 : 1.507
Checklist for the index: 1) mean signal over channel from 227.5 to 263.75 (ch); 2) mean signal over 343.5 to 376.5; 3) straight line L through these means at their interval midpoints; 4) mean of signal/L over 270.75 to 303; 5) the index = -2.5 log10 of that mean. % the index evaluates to 0.13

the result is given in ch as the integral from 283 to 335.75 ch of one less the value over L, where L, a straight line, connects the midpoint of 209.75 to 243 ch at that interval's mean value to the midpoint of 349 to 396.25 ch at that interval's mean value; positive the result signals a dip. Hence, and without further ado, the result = 3.07 ch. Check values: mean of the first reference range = 2.04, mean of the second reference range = 1.83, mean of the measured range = 1.8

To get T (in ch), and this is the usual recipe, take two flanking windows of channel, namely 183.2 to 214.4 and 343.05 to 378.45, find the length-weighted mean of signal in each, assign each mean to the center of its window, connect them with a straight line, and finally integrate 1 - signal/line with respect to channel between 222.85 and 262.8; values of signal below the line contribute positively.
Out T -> -3.4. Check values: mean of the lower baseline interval 1.87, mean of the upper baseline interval 1.84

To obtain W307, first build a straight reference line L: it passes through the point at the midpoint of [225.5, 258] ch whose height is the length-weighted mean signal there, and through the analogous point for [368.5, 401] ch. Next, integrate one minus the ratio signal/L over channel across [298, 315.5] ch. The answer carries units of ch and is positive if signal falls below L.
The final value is 1.5 ch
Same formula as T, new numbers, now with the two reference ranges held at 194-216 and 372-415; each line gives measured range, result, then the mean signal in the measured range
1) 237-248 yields -1.6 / 2.11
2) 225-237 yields -1.7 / 2.12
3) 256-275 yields 0.6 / 1.77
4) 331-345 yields -1.1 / 1.9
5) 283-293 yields 0.5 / 1.72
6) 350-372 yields -1.4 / 1.85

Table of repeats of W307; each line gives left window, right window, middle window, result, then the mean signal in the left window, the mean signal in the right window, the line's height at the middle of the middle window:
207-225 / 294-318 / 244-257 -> -0.7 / 1.9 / 1.77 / 1.85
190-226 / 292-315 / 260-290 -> 1.0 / 1.89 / 1.76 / 1.8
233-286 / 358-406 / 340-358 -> -0.2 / 1.89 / 1.8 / 1.82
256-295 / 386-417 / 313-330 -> -1.4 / 1.74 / 1.66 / 1.71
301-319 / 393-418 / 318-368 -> -4.2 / 1.79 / 1.61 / 1.73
